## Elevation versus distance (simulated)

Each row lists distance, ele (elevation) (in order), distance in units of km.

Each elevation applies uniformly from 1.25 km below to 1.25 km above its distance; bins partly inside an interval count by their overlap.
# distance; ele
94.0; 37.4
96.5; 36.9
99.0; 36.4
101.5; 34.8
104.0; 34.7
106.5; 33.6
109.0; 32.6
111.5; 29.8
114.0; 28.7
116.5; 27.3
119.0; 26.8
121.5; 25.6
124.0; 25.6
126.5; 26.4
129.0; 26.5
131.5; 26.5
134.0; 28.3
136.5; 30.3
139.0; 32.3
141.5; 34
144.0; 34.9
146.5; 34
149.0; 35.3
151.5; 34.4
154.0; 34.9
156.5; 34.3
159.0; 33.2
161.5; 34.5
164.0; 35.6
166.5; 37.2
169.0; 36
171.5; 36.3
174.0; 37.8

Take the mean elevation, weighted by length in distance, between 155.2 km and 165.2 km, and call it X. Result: 34.4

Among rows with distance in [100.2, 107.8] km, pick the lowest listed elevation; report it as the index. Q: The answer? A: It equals 33.6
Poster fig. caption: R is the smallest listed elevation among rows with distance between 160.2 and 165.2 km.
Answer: 34.5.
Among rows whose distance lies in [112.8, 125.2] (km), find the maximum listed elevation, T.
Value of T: 28.7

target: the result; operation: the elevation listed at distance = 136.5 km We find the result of 30.3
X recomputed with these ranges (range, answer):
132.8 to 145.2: 32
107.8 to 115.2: 30.4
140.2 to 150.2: 34.5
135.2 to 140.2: 31.3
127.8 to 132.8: 26.5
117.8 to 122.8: 26.2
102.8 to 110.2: 33.6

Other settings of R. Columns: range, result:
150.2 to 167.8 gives 33.2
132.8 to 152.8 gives 28.3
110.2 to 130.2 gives 25.6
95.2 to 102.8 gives 34.8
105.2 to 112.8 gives 29.8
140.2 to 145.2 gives 34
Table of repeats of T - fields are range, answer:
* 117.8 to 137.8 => 30.3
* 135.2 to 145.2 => 34.9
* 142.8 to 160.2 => 35.3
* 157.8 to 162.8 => 34.5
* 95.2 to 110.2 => 36.9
